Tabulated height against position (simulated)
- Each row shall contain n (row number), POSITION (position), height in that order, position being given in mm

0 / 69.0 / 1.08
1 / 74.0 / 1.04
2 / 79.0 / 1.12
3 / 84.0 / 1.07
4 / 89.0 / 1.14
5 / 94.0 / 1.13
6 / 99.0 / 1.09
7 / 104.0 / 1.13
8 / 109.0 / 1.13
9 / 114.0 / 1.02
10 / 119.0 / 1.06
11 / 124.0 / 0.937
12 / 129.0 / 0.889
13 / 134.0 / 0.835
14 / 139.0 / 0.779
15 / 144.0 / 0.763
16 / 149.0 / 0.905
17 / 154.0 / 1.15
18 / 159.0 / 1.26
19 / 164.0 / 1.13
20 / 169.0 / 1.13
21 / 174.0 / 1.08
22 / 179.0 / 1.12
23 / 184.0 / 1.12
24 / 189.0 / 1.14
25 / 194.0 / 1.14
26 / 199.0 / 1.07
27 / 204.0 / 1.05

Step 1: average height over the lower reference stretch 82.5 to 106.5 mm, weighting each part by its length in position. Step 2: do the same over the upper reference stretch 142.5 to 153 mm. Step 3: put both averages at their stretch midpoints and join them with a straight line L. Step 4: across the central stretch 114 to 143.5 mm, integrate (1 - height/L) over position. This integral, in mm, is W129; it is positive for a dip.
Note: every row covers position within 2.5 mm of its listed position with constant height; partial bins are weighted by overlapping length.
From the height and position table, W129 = 2.1 mm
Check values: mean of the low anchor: 1.11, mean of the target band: 0.901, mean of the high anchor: 0.886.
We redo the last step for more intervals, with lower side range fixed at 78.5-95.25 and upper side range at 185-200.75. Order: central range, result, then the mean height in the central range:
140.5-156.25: 2.69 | 0.926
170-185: 0.14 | 1.11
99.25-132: 2.52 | 1.03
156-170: -0.75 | 1.18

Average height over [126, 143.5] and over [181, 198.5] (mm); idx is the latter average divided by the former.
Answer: 1.36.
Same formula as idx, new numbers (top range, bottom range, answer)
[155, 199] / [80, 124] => 1.04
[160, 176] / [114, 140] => 1.23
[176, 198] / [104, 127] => 1.08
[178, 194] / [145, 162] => 1.05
